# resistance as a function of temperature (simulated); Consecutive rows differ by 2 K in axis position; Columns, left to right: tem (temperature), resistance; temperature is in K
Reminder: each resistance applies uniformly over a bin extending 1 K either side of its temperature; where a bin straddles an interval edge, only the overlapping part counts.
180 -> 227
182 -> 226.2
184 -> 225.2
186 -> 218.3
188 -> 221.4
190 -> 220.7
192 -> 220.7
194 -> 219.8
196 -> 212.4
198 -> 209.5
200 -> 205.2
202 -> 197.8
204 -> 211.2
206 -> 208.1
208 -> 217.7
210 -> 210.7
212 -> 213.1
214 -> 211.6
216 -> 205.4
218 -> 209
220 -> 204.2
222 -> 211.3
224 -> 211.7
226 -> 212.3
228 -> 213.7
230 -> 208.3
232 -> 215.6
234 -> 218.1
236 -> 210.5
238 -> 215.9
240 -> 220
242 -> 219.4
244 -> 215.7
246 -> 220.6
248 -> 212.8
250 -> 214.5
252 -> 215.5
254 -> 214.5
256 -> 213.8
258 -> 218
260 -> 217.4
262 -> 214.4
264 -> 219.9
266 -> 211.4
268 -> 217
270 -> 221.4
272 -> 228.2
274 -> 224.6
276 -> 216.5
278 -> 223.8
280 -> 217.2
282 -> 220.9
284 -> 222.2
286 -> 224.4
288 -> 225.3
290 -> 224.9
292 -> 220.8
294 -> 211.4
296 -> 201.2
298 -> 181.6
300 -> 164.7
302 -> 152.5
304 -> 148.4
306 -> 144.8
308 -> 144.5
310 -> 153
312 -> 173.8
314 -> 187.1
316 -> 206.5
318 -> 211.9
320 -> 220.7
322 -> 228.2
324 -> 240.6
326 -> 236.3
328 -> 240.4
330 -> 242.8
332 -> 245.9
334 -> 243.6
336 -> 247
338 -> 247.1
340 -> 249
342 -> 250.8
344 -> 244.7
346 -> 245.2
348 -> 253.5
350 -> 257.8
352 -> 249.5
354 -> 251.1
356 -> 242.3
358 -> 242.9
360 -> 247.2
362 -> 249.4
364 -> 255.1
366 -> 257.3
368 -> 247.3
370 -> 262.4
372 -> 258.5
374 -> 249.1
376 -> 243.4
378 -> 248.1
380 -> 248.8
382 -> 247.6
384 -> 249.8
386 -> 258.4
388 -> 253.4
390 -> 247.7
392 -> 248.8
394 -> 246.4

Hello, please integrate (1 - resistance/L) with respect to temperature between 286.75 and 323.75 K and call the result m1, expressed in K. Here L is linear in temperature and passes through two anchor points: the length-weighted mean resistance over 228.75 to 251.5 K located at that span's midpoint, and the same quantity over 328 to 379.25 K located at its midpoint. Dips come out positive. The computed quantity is 7.0 K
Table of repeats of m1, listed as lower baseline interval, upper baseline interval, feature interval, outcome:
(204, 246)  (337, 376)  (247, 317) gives 7.8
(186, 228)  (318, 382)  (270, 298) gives 1.4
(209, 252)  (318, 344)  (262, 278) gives 0.3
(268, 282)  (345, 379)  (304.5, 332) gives 3.9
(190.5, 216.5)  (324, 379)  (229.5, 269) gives 1.2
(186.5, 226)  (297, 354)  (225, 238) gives 0.0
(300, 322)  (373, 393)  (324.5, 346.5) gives -4.8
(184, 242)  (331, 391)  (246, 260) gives 0.5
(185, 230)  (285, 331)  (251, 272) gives -1.2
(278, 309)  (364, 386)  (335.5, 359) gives -1.6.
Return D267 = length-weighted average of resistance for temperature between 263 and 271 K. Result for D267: 217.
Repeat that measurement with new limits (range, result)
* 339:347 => 247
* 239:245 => 218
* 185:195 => 220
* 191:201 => 214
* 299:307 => 153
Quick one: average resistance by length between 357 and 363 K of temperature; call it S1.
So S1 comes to 246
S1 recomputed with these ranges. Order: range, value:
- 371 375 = 254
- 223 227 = 212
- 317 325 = 225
